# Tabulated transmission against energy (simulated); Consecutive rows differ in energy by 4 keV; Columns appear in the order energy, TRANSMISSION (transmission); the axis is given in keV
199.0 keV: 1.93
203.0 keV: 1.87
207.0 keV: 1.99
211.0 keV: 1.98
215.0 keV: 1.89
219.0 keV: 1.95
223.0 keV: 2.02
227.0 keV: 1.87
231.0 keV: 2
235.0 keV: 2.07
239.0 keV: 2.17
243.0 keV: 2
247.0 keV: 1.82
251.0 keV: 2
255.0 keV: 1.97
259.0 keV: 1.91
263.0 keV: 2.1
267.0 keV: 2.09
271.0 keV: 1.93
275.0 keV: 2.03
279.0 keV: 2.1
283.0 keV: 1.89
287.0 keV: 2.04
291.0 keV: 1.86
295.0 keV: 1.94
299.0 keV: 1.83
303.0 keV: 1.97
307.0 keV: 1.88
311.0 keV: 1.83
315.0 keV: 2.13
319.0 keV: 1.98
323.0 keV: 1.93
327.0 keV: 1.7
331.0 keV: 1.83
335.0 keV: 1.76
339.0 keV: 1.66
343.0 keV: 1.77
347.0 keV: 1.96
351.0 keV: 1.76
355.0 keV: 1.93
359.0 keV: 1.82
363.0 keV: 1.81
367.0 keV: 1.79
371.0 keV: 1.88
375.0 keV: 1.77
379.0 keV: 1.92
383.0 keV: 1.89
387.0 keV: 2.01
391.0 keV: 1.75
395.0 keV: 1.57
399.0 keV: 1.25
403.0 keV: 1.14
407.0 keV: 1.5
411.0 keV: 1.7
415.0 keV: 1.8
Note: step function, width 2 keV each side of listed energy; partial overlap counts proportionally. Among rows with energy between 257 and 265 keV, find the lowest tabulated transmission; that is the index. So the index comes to 1.91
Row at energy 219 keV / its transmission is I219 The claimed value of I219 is 1.95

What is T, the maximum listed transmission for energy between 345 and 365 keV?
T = 1.96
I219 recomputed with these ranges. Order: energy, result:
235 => 2.07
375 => 1.77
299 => 1.83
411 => 1.7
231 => 2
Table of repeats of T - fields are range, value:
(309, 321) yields 2.13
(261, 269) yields 2.1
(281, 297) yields 2.04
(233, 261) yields 2.17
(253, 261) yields 1.97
